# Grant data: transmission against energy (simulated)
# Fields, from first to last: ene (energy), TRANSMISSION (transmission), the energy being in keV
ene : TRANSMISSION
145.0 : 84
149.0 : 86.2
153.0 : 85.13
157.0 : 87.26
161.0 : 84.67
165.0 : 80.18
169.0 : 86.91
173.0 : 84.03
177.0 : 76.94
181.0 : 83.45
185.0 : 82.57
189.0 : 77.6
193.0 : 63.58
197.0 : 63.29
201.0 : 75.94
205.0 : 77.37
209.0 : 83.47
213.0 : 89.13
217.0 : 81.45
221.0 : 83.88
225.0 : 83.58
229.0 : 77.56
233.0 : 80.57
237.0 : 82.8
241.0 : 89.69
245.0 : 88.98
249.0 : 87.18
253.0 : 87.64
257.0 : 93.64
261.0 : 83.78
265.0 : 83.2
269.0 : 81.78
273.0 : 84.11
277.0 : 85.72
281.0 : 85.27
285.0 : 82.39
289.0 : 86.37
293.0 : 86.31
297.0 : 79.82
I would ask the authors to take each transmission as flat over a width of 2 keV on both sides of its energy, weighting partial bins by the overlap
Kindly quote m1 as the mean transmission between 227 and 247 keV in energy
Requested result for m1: 83.9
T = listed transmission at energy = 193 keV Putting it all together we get 63.58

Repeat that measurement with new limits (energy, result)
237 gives 82.8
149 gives 86.2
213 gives 89.13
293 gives 86.31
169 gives 86.91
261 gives 83.78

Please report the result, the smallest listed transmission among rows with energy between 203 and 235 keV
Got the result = 77.37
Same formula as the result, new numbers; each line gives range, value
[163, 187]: 76.94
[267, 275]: 81.78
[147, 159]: 85.13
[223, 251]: 77.56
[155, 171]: 80.18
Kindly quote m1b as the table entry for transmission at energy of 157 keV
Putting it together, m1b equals 87.26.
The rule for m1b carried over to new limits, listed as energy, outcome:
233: 80.57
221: 83.88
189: 77.6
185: 82.57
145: 84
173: 84.03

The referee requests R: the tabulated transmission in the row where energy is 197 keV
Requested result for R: 63.29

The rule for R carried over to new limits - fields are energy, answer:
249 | 87.18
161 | 84.67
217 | 81.45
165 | 80.18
